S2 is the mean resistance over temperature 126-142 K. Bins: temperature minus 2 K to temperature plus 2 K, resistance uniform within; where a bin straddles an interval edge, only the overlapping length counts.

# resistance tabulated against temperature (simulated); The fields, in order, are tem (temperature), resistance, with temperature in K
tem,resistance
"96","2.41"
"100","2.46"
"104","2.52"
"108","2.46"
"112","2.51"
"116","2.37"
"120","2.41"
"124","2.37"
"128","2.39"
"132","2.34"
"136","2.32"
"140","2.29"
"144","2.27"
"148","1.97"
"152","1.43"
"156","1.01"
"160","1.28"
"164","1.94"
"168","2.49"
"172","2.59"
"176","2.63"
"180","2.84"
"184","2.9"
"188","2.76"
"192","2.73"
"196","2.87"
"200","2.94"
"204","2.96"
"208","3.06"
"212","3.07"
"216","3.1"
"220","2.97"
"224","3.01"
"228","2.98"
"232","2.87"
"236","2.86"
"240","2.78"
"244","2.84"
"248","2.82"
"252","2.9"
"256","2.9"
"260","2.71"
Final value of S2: 2.33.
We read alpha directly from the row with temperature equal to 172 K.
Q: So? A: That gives 2.59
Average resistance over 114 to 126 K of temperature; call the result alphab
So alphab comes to 2.38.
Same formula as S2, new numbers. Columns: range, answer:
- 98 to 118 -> 2.46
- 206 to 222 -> 3.05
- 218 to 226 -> 2.99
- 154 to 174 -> 1.86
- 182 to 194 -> 2.8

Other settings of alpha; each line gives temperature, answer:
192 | 2.73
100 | 2.46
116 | 2.37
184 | 2.9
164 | 1.94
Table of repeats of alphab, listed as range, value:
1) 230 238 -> 2.87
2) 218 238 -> 2.94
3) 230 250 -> 2.83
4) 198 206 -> 2.95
